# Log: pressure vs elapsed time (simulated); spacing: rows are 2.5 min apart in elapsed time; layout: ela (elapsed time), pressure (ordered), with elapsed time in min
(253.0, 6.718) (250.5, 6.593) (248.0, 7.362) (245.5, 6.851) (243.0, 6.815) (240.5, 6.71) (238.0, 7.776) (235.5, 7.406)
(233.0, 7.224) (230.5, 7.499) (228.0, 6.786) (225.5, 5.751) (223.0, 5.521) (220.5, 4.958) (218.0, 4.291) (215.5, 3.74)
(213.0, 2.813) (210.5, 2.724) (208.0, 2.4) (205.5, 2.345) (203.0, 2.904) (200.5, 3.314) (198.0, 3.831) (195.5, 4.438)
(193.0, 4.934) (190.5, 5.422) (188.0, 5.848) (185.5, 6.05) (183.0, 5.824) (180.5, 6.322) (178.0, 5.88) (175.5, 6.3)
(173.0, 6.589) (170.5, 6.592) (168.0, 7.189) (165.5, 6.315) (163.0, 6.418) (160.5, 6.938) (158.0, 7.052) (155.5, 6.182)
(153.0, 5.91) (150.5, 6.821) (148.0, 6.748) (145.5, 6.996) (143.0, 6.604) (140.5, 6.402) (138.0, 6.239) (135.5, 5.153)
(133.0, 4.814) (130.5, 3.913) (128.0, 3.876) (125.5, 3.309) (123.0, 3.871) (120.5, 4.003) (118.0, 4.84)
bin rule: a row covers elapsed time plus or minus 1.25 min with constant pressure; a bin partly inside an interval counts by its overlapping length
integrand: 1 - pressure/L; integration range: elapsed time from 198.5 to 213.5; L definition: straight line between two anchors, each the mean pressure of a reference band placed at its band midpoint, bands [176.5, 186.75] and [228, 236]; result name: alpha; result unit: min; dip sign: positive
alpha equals 8.7 min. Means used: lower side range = 6.03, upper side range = 7.28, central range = 2.8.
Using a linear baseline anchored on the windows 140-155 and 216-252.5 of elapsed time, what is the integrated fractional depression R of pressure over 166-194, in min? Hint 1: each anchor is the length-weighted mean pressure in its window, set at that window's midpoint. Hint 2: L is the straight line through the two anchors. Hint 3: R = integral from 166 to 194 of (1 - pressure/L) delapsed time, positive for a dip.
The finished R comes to 1.9 min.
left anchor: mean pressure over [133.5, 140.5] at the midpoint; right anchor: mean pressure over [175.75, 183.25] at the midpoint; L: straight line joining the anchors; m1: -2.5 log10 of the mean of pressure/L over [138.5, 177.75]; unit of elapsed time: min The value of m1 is -0.12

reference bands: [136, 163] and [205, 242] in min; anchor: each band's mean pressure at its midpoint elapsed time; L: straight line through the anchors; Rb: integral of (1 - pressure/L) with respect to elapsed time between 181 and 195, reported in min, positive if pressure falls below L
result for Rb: 0.7 min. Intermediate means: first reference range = 6.54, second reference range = 5.27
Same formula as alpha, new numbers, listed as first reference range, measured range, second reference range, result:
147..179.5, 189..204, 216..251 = 5.34 min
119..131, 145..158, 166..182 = -3.30 min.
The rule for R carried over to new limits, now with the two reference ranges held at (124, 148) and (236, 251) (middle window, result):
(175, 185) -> -0.1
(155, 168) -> -2.1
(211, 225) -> 5.0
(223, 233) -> 0.3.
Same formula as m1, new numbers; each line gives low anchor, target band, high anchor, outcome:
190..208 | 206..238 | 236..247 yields 0.12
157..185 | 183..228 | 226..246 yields 0.49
